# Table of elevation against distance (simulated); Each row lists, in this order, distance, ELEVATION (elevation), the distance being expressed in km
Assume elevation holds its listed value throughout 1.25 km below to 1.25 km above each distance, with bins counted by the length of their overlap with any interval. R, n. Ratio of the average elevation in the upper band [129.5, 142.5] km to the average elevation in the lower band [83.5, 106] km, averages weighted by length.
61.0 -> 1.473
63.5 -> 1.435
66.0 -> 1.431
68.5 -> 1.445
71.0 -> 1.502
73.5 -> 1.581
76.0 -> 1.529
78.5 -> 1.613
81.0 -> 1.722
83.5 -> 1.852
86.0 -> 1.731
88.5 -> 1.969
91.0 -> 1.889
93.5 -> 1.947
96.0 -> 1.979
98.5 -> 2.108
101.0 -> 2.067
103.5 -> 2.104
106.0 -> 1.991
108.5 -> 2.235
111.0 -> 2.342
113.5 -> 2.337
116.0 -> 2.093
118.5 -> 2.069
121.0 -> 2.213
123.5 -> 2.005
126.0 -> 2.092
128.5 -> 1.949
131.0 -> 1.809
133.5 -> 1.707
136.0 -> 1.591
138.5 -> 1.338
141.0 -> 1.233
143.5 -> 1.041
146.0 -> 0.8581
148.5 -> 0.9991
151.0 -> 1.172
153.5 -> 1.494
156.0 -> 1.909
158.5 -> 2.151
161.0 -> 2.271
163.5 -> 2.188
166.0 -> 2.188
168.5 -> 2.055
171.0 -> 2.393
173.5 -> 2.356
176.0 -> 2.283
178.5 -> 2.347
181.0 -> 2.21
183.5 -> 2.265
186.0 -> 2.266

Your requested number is 0.8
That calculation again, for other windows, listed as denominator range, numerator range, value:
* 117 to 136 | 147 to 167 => 0.91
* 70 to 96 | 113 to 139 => 1.11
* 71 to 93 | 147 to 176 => 1.12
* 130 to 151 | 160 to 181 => 1.73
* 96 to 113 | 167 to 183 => 1.06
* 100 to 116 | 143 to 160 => 0.65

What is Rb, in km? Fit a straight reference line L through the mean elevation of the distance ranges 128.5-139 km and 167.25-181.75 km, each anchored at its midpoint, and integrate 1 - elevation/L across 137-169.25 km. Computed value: 6.3 km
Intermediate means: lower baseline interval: 1.67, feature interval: 1.6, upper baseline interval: 2.28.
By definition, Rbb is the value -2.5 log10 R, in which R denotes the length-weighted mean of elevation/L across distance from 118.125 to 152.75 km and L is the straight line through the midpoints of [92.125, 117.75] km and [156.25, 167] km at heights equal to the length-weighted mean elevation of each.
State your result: 0.34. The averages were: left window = 2.12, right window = 2.17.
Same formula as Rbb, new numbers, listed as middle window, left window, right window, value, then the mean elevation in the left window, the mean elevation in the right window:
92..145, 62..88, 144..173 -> -0.135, 1.59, 1.78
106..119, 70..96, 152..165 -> -0.194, 1.75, 1.99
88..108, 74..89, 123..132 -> -0.120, 1.72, 1.96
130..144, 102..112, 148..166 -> 0.308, 2.16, 1.8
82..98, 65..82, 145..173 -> -0.189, 1.55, 1.81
